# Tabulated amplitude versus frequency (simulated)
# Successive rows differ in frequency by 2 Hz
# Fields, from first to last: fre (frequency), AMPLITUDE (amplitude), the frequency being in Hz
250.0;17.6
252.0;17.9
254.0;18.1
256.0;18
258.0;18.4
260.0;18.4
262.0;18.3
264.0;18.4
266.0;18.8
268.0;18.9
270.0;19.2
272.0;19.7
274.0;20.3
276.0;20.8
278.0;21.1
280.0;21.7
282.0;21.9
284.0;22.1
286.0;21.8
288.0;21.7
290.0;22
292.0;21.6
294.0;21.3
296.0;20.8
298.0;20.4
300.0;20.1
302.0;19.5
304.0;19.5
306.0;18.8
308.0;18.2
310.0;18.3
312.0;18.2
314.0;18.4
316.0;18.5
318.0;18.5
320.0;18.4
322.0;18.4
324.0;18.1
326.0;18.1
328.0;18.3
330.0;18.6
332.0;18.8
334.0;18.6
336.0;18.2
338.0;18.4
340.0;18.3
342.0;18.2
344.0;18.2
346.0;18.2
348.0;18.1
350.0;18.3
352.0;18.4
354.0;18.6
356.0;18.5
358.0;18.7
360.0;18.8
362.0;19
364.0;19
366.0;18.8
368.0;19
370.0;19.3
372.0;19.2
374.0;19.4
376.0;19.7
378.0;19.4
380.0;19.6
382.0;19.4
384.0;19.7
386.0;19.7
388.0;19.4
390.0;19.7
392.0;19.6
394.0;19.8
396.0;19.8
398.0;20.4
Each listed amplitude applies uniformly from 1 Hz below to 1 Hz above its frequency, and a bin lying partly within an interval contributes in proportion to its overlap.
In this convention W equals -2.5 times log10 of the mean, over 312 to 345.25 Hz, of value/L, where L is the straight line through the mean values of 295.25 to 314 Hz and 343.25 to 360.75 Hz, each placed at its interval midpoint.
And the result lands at 0.03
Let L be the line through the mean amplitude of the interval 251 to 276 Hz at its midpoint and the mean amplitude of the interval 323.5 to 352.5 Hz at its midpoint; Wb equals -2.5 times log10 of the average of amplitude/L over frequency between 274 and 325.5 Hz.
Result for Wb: -0.080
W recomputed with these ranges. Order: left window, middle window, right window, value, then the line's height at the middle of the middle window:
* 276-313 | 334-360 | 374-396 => 0.09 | 20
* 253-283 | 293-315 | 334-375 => -0.02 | 19.1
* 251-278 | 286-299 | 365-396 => -0.12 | 19.1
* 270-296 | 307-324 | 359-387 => 0.12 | 20.5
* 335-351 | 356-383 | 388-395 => -0.01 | 19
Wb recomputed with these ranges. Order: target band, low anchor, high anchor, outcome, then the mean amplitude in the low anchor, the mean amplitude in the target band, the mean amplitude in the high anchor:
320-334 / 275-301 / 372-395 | 0.123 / 21.3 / 18.4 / 19.6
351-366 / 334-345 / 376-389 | 0.007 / 18.3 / 18.7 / 19.5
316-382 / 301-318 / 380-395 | 0.027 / 18.7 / 18.7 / 19.6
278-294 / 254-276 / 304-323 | -0.163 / 18.9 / 21.8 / 18.5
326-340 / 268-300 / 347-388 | 0.080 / 21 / 18.4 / 19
